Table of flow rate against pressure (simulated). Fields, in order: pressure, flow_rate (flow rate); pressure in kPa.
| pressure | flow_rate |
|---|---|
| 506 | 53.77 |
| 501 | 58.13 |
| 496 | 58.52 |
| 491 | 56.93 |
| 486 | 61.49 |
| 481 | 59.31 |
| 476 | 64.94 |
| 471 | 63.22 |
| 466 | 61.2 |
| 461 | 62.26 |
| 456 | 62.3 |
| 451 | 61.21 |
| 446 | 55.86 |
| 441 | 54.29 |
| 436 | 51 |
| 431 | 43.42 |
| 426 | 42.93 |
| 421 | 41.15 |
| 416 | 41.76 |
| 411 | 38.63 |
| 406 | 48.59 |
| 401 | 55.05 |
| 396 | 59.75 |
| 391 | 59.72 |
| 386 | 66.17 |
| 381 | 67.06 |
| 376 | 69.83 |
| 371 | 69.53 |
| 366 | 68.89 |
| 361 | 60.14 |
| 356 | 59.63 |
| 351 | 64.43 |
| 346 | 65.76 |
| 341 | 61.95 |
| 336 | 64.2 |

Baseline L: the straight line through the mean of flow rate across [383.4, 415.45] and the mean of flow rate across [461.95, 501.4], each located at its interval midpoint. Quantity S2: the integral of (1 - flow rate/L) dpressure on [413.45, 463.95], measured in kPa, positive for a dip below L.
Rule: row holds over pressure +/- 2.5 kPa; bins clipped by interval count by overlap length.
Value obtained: 4.94 kPa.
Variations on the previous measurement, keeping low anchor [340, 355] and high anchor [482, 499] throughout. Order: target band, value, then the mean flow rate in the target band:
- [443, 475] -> -0.6 kPa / 61.1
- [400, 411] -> 2.4 kPa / 48.4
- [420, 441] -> 5.2 kPa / 46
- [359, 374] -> -0.8 kPa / 66.5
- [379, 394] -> -0.4 kPa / 64.1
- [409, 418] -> 3.1 kPa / 40.2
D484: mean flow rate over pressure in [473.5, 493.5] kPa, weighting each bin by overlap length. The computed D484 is 60.7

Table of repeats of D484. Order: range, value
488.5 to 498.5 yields 57.7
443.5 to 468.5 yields 60.6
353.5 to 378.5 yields 65.6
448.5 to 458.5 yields 61.8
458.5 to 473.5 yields 62.2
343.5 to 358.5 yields 63.3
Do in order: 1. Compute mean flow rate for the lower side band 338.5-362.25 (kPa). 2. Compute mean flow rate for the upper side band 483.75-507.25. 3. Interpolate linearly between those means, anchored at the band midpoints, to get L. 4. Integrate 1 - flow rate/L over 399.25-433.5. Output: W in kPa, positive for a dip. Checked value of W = 9.16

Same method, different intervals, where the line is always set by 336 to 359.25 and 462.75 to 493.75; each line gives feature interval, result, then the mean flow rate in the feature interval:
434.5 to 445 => 1.4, 53.3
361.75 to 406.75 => -0.5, 63.2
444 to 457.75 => 0.4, 59.8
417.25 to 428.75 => 3.7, 42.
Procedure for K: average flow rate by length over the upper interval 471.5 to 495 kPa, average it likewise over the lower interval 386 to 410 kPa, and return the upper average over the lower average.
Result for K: 1.09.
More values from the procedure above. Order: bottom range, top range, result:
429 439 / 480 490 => 1.26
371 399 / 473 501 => 0.93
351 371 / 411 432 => 0.65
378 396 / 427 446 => 0.78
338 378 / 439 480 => 0.93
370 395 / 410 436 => 0.65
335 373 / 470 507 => 0.93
